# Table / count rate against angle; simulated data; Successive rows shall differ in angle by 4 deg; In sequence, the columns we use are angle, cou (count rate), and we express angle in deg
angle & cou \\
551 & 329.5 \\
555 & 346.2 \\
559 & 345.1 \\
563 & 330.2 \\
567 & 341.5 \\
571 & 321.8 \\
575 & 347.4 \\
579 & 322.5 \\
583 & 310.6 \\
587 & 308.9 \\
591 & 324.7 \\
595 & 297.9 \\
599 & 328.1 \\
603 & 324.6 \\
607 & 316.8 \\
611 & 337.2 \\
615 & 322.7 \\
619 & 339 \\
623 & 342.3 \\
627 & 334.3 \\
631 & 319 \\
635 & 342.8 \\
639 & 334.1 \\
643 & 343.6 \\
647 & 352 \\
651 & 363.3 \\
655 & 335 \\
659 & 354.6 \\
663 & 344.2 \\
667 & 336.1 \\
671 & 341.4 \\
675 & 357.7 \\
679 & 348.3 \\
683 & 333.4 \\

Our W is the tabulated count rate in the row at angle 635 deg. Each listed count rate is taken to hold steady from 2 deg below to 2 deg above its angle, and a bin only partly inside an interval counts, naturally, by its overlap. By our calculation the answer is 342.8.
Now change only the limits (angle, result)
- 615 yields 322.7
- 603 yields 324.6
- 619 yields 339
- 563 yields 330.2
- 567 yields 341.5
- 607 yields 316.8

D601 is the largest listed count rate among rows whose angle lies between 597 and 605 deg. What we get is 328.1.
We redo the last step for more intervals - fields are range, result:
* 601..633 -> 342.3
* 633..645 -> 343.6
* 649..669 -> 363.3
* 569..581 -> 347.4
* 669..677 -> 357.7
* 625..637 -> 342.8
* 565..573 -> 341.5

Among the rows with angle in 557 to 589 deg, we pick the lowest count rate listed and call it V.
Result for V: 308.9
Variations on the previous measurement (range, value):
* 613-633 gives 319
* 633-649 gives 334.1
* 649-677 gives 335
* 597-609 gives 316.8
